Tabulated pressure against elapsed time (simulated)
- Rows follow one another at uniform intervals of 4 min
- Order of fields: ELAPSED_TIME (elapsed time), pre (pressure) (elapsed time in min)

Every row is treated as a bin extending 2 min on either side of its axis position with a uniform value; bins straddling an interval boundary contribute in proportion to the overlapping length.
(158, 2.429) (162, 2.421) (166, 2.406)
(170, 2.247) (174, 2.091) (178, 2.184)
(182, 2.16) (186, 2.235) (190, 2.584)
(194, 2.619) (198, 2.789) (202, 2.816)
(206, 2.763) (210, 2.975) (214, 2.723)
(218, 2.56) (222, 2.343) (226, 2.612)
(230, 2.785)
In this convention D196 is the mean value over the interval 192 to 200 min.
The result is 2.7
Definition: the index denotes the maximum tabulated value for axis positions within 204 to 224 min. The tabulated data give 2.975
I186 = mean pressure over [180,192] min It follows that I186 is 2.33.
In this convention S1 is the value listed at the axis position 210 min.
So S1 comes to 2.975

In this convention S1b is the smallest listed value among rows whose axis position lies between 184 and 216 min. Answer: 2.235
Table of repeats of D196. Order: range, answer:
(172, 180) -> 2.14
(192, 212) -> 2.79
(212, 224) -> 2.54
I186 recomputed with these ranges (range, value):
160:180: 2.27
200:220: 2.77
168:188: 2.18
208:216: 2.85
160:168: 2.41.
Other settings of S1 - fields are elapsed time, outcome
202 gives 2.816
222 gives 2.343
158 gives 2.429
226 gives 2.612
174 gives 2.091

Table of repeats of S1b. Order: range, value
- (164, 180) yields 2.091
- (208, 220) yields 2.56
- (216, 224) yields 2.343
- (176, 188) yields 2.16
